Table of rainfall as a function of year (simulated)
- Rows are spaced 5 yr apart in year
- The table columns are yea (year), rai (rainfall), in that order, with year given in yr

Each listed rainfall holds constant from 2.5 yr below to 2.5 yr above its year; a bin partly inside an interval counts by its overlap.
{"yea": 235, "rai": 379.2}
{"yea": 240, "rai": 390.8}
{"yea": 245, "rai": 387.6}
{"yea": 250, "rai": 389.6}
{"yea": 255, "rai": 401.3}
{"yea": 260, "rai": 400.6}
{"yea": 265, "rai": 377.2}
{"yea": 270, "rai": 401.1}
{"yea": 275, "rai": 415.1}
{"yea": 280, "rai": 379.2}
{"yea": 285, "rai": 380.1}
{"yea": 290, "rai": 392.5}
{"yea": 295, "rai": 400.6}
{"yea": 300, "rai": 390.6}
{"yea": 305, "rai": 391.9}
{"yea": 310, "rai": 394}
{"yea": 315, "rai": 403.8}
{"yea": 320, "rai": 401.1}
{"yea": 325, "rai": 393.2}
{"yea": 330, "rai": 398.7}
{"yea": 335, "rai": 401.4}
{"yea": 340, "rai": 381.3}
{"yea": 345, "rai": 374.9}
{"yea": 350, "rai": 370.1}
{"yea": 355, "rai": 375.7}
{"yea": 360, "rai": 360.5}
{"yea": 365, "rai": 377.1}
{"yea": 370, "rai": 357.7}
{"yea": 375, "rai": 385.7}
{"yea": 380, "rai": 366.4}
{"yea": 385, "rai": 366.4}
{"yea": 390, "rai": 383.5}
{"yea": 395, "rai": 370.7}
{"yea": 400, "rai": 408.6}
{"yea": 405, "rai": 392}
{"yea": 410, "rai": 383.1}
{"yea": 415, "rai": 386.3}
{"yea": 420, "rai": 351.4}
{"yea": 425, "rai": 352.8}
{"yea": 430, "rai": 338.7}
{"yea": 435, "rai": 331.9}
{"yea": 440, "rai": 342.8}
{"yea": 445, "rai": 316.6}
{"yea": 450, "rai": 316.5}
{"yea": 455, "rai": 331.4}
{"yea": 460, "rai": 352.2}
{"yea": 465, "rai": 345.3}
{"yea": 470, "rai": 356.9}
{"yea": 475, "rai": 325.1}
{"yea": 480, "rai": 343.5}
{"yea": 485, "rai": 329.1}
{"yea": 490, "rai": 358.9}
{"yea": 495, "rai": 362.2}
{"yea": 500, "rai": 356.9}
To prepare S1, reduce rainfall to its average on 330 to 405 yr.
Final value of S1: 378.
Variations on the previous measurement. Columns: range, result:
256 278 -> 398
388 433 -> 374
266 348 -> 393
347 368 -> 371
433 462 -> 332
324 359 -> 384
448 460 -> 330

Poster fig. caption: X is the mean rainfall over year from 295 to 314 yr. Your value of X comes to 394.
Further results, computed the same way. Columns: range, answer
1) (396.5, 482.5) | 352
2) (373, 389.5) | 374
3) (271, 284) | 396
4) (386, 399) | 380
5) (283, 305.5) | 391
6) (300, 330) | 396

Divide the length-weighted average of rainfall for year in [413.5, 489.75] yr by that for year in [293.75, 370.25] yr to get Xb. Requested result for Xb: 0.88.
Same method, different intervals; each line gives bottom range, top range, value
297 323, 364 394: 0.94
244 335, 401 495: 0.88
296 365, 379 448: 0.94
